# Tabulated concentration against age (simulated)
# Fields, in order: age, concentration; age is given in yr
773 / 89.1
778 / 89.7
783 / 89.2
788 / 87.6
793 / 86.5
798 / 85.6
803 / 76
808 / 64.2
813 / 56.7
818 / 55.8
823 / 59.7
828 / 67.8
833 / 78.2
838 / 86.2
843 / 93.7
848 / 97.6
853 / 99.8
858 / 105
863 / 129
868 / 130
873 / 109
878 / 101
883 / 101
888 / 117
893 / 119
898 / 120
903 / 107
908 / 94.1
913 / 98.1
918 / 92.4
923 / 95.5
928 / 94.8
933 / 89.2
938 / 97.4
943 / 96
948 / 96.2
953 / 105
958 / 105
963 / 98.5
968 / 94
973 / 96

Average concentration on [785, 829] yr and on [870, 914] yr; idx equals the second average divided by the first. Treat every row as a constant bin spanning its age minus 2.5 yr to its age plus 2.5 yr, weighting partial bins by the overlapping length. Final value 1.51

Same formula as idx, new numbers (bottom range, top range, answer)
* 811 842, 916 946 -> 1.37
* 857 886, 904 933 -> 0.84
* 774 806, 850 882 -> 1.30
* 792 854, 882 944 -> 1.33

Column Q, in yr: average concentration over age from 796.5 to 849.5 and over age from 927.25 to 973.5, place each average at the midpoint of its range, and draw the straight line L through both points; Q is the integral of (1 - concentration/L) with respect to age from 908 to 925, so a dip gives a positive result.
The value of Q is -0.8 yr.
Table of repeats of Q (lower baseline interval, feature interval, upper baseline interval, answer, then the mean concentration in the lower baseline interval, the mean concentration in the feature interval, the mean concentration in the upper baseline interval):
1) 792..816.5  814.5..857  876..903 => 3.6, 72.3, 80.2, 111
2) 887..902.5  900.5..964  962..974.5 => 5.1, 117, 97.6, 95.9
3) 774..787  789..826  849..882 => 9.9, 89.2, 69.9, 111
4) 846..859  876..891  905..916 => -1.3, 100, 107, 96.4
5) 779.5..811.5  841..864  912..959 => -4.3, 81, 104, 96.7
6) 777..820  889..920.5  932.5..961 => -4.6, 76.6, 106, 98.8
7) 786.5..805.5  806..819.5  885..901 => 4.6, 83.7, 58.9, 118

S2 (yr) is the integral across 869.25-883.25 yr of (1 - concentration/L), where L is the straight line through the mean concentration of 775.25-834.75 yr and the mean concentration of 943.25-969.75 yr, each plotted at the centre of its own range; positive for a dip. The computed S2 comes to -3.2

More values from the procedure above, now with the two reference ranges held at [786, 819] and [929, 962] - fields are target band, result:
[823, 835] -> 1.3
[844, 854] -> -2.0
